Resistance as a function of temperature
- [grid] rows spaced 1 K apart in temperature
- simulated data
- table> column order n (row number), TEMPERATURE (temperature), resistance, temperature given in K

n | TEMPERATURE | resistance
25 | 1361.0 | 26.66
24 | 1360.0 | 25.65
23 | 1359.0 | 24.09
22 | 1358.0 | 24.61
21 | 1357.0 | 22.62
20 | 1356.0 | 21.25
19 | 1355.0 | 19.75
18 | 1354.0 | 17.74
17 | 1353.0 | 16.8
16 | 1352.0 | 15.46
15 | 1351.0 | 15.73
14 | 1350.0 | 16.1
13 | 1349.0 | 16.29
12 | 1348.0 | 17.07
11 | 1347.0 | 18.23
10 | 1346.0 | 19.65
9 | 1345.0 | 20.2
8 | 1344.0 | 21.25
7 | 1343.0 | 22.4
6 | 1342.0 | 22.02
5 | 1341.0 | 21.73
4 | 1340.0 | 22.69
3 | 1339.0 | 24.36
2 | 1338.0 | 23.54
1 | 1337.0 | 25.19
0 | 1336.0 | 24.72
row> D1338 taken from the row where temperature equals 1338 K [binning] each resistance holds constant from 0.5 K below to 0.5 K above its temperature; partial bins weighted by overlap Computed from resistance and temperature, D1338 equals 23.54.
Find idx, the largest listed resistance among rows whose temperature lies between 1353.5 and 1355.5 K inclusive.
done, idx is 19.75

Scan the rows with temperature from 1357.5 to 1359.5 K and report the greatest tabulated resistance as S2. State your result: 24.61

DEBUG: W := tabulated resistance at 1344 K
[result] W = 21.25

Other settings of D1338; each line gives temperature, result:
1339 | 24.36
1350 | 16.1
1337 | 25.19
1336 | 24.72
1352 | 15.46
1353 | 16.8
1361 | 26.66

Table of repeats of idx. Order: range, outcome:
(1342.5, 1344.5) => 22.4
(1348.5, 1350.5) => 16.29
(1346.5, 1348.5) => 18.23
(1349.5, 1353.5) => 16.8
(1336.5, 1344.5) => 25.19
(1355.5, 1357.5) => 22.62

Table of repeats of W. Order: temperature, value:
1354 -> 17.74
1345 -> 20.2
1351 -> 15.73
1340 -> 22.69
